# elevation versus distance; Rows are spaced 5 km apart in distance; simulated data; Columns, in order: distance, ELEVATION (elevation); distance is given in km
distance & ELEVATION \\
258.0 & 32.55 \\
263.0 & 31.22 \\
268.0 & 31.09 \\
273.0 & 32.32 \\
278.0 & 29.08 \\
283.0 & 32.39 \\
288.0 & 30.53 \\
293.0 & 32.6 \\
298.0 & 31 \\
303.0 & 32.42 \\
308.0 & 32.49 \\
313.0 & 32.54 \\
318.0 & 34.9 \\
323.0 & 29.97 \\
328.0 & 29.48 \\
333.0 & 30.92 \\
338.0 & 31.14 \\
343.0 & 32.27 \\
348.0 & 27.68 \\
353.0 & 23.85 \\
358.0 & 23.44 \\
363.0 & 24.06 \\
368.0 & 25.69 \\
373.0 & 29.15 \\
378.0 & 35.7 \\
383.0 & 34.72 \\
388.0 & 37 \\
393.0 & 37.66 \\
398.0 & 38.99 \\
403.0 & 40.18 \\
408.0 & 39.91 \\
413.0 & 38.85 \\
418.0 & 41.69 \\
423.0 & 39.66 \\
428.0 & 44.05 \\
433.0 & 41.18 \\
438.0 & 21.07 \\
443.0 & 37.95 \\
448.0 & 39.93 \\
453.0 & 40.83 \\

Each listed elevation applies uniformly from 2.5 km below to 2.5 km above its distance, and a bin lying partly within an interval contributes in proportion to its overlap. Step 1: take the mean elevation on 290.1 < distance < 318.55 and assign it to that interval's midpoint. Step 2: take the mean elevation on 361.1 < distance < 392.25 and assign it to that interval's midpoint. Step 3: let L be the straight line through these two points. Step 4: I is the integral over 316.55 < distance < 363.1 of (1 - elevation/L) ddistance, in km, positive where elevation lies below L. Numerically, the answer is 4.6 km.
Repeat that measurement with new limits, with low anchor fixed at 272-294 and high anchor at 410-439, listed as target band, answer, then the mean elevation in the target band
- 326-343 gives 1.6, 30.8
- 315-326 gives 0.3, 32.3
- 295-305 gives 0.1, 31.7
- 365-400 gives 2.5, 33.9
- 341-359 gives 4.0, 26.9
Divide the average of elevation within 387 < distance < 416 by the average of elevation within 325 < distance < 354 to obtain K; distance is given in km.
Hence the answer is 1.32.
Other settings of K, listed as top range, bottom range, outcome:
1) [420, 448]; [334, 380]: 1.32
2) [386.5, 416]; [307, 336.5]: 1.23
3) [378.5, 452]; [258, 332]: 1.20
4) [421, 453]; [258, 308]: 1.19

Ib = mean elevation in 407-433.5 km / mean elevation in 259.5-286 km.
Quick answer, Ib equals 1.31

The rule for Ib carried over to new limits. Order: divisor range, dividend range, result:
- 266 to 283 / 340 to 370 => 0.85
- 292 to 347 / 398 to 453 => 1.22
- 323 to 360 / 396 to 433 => 1.42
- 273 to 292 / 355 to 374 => 0.81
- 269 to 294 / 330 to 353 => 0.95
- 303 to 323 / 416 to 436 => 1.25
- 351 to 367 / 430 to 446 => 1.42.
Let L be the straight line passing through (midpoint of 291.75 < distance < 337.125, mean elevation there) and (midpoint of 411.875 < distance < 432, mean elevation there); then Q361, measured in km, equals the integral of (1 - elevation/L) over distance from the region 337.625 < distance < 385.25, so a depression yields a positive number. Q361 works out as 9.7 km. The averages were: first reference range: 31.8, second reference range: 41.2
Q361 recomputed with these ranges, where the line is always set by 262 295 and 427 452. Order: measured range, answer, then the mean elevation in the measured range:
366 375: 1.8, 27.4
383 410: -2.4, 38.4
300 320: -0.4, 33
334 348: 1.0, 30.9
